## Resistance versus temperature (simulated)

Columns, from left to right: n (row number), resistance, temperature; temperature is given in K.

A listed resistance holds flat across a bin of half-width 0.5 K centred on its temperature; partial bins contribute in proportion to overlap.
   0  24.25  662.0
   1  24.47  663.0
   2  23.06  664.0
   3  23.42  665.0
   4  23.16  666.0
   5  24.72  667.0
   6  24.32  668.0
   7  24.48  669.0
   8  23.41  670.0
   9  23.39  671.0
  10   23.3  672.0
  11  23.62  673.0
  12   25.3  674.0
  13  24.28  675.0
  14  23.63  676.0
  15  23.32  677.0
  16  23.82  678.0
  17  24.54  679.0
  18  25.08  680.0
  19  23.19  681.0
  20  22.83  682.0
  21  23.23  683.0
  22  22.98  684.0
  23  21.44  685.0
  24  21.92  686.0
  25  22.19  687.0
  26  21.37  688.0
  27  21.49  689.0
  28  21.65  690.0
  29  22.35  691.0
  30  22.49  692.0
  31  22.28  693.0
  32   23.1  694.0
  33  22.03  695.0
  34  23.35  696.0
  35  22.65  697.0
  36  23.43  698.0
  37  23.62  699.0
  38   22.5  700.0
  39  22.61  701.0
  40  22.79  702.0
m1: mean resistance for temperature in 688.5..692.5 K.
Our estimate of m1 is 22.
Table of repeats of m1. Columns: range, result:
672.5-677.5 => 24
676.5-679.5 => 23.9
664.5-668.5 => 23.9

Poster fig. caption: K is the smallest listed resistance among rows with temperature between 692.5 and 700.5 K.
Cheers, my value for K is 22.03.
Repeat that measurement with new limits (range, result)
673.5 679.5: 23.32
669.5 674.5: 23.3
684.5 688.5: 21.37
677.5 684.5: 22.83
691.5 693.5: 22.28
